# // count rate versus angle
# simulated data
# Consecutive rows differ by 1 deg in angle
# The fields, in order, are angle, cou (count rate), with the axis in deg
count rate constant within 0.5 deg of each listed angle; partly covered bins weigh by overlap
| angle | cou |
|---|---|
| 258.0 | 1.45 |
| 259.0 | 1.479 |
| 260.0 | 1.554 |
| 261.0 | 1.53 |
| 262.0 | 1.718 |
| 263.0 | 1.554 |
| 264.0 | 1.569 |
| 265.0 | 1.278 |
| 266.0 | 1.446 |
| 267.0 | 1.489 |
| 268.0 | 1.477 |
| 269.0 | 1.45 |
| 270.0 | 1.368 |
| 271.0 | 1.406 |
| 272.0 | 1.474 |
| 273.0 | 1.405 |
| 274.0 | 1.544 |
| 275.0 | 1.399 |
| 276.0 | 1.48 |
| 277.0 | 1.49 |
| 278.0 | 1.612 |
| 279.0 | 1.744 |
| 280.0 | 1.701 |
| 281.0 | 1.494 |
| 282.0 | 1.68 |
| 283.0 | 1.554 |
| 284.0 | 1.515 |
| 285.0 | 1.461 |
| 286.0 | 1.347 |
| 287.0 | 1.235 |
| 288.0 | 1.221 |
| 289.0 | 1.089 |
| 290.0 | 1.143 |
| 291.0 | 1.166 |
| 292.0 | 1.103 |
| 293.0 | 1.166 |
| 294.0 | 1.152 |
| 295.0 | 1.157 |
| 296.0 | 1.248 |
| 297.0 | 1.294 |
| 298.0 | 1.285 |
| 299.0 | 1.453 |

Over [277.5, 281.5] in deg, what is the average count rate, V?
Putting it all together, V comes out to 1.64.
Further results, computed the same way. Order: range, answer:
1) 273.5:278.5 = 1.51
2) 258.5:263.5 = 1.57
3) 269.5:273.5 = 1.41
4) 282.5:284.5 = 1.53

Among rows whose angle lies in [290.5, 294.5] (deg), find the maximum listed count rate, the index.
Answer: 1.166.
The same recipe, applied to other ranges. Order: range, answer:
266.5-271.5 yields 1.489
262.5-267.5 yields 1.569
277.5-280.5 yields 1.744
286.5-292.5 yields 1.235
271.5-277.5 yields 1.544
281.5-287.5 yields 1.68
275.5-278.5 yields 1.612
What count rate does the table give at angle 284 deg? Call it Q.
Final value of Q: 1.515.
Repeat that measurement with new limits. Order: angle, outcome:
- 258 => 1.45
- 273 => 1.405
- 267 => 1.489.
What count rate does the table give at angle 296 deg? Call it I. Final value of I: 1.248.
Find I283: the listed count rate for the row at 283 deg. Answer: 1.554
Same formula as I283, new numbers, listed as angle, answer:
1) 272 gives 1.474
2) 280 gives 1.701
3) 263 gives 1.554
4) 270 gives 1.368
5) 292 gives 1.103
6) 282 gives 1.68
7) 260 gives 1.554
